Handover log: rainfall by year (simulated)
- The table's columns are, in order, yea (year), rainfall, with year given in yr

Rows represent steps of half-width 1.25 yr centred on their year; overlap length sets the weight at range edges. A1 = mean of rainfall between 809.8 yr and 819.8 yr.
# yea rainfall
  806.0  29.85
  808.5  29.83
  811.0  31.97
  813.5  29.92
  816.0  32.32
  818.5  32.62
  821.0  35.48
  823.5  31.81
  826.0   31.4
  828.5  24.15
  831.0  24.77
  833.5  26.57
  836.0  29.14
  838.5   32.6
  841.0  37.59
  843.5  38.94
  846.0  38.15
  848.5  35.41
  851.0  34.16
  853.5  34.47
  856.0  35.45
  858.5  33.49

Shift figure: 31.7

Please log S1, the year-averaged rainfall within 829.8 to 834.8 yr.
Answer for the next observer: 25.7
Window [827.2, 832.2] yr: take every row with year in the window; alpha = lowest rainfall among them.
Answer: 24.15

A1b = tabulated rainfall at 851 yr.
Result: 34.16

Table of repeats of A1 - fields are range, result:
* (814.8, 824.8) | 33.1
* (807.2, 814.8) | 30.6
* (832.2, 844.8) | 33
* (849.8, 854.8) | 34.3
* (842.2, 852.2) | 36.7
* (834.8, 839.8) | 31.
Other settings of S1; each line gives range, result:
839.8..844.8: 38.3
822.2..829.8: 29.1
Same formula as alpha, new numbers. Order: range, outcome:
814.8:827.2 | 31.4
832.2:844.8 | 26.57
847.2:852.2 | 34.16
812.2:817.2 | 29.92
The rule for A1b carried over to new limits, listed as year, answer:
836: 29.14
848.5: 35.41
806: 29.85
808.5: 29.83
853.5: 34.47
